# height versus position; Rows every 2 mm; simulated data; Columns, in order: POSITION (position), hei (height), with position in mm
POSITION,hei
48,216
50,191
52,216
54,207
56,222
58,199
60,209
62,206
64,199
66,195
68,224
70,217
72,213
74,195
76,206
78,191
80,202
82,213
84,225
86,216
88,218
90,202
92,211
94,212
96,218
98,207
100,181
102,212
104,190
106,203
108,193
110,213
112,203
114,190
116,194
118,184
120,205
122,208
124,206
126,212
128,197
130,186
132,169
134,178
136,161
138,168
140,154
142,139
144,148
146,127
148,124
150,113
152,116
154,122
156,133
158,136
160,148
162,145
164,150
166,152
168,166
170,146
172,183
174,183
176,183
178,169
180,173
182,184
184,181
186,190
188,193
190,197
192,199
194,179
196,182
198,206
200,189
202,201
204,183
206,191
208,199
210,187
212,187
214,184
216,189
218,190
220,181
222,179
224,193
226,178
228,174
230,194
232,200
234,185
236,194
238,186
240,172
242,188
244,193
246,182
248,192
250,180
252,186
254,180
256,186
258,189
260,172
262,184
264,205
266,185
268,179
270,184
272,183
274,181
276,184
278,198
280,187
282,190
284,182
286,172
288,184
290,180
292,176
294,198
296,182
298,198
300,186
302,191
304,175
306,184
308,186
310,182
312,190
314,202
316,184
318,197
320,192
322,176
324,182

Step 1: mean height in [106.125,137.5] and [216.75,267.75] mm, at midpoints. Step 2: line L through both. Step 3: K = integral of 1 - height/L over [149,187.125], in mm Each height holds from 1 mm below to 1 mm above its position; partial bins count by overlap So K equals 6.7 mm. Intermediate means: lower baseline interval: 193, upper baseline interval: 186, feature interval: 157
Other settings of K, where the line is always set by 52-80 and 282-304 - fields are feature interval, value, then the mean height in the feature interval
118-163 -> 9.1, 159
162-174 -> 2.2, 160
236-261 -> 0.6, 184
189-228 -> 0.8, 189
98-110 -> 0.3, 198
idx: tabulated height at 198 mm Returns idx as 206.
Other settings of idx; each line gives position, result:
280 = 187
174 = 183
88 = 218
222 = 179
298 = 198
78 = 191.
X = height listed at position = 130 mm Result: 186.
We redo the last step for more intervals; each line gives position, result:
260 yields 172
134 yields 178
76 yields 206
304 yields 175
